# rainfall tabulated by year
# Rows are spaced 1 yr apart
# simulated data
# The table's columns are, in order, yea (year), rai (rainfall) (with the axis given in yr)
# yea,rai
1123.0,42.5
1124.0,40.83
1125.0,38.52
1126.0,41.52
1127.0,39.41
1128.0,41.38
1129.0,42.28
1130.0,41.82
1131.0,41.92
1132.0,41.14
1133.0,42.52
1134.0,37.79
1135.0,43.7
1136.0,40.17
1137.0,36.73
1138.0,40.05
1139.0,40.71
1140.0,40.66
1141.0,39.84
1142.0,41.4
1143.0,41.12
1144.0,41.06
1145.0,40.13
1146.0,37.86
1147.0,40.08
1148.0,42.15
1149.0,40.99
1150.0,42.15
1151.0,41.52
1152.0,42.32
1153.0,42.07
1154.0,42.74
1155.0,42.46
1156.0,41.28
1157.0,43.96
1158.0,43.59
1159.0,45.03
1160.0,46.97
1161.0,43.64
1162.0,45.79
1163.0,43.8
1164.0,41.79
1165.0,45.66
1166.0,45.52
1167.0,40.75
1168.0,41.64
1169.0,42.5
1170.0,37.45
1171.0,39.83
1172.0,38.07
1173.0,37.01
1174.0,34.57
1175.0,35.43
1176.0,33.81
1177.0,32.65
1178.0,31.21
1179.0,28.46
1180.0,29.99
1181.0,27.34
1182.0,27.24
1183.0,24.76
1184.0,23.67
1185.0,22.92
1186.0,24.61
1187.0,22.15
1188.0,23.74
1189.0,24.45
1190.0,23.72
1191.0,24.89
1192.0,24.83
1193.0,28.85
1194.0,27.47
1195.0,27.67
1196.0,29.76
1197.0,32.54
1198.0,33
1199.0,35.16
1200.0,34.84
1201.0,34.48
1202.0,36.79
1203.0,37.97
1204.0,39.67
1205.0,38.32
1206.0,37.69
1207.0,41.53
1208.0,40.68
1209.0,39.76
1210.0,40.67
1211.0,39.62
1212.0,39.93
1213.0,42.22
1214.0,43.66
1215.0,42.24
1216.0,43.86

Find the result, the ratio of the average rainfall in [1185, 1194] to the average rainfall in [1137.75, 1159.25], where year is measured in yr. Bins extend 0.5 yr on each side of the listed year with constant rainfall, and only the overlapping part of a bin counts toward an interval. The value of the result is 0.60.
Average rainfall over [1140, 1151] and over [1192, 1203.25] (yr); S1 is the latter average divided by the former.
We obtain 0.8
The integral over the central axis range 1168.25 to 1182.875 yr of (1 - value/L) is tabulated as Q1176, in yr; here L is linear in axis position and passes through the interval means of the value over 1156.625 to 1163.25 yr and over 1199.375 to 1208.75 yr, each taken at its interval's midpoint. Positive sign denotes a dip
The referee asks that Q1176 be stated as 3.0 yr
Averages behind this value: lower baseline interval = 44.7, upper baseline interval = 38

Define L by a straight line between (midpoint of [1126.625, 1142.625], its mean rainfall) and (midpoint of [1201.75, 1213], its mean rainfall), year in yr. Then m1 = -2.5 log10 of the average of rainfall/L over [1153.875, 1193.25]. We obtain 0.15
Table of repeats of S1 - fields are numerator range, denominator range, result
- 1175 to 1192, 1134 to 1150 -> 0.66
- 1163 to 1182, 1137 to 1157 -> 0.90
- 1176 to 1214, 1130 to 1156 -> 0.78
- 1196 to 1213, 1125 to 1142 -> 0.92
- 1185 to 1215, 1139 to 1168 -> 0.79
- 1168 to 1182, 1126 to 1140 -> 0.85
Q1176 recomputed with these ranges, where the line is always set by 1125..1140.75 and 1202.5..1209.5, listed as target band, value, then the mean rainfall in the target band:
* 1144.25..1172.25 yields -1.4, 42.2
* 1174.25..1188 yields 4.1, 28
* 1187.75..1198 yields 3.2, 27.2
